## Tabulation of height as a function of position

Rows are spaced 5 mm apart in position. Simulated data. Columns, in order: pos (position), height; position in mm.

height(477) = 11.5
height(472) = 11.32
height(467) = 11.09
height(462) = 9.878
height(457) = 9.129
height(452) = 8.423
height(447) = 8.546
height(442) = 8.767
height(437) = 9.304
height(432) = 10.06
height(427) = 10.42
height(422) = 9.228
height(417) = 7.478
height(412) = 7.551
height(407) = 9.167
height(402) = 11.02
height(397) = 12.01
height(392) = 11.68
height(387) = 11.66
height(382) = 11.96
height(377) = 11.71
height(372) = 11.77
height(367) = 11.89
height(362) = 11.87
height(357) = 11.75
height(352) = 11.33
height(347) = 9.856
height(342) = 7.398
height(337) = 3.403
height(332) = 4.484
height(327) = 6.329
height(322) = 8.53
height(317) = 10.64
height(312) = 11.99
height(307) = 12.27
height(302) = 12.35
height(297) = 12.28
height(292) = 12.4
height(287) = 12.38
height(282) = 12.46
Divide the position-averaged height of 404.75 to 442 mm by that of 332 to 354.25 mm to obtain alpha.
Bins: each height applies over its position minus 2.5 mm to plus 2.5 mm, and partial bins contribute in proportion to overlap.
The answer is 1.19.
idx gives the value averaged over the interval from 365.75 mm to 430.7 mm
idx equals 10.5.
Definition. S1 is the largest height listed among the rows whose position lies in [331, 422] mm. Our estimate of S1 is 12.01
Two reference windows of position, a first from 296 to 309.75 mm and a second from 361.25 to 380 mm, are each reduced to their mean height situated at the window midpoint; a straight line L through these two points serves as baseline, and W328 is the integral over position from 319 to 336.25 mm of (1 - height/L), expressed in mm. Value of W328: 8.3 mm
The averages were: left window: 12.3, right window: 11.8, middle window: 6.26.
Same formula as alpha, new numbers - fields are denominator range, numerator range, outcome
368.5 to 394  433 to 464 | 0.77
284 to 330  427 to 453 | 0.84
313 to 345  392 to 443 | 1.36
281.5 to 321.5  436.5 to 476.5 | 0.81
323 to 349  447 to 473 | 1.53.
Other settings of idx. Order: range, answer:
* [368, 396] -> 11.8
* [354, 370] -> 11.8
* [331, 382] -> 9.81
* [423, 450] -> 9.39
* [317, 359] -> 8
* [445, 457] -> 8.62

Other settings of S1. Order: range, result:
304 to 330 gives 12.27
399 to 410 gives 11.02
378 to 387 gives 11.96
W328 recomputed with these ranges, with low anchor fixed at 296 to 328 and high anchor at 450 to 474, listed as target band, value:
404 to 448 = 5.1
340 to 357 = 1.0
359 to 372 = -1.7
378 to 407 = -3.1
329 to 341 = 6.9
